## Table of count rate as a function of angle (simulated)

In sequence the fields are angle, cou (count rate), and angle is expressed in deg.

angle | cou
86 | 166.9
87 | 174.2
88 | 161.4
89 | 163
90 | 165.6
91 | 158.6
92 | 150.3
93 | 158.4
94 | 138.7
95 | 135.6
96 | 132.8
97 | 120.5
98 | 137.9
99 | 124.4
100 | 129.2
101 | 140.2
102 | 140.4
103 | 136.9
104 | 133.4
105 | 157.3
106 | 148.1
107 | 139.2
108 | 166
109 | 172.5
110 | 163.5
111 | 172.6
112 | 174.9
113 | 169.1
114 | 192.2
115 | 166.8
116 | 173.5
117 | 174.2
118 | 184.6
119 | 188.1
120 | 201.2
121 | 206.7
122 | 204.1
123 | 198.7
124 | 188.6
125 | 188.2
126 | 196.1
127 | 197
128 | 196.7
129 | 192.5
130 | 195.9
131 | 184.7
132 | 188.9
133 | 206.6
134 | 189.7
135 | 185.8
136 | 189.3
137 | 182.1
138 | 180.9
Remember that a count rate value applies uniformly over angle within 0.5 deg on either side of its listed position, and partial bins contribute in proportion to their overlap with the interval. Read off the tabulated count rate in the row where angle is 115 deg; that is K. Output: 166.8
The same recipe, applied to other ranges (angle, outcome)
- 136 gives 189.3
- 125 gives 188.2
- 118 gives 184.6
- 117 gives 174.2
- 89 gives 163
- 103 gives 136.9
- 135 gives 185.8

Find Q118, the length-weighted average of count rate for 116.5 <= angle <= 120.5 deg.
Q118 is 187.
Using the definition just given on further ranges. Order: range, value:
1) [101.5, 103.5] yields 139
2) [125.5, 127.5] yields 197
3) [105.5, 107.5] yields 144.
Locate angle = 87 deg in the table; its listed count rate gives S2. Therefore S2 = 174.2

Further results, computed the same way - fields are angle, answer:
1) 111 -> 172.6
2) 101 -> 140.2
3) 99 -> 124.4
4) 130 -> 195.9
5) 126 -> 196.1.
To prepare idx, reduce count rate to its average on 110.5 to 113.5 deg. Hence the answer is 172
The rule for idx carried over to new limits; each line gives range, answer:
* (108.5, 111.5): 170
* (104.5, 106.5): 153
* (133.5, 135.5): 188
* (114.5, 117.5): 172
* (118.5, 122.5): 200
